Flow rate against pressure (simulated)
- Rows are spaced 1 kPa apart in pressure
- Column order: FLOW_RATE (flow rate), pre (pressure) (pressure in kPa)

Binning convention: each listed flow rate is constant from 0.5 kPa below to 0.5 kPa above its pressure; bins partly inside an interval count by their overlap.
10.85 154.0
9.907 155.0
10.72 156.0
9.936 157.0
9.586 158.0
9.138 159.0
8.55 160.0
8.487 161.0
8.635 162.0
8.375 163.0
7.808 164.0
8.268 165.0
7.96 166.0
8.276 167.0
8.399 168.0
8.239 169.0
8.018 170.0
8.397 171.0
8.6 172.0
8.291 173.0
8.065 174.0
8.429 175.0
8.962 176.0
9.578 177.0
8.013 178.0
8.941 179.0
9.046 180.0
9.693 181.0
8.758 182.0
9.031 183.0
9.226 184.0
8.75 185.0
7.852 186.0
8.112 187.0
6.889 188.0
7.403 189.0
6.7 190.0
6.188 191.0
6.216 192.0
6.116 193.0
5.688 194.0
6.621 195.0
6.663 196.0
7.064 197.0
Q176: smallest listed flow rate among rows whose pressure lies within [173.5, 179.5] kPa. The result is 8.013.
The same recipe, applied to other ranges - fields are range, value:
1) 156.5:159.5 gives 9.138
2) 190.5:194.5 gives 5.688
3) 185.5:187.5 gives 7.852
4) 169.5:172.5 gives 8.018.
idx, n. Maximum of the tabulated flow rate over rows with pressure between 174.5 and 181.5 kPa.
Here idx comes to 9.693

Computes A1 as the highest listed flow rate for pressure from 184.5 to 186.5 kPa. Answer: 8.75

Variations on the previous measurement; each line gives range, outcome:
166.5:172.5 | 8.6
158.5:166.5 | 9.138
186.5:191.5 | 8.112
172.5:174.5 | 8.291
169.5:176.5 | 8.962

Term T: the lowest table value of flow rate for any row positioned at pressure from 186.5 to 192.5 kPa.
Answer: 6.188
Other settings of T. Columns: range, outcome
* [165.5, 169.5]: 7.96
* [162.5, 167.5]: 7.808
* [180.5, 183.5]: 8.758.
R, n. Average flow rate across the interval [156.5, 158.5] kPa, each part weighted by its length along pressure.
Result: 9.76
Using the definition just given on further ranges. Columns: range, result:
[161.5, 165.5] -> 8.27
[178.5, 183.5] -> 9.09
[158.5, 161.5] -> 8.72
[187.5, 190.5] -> 7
